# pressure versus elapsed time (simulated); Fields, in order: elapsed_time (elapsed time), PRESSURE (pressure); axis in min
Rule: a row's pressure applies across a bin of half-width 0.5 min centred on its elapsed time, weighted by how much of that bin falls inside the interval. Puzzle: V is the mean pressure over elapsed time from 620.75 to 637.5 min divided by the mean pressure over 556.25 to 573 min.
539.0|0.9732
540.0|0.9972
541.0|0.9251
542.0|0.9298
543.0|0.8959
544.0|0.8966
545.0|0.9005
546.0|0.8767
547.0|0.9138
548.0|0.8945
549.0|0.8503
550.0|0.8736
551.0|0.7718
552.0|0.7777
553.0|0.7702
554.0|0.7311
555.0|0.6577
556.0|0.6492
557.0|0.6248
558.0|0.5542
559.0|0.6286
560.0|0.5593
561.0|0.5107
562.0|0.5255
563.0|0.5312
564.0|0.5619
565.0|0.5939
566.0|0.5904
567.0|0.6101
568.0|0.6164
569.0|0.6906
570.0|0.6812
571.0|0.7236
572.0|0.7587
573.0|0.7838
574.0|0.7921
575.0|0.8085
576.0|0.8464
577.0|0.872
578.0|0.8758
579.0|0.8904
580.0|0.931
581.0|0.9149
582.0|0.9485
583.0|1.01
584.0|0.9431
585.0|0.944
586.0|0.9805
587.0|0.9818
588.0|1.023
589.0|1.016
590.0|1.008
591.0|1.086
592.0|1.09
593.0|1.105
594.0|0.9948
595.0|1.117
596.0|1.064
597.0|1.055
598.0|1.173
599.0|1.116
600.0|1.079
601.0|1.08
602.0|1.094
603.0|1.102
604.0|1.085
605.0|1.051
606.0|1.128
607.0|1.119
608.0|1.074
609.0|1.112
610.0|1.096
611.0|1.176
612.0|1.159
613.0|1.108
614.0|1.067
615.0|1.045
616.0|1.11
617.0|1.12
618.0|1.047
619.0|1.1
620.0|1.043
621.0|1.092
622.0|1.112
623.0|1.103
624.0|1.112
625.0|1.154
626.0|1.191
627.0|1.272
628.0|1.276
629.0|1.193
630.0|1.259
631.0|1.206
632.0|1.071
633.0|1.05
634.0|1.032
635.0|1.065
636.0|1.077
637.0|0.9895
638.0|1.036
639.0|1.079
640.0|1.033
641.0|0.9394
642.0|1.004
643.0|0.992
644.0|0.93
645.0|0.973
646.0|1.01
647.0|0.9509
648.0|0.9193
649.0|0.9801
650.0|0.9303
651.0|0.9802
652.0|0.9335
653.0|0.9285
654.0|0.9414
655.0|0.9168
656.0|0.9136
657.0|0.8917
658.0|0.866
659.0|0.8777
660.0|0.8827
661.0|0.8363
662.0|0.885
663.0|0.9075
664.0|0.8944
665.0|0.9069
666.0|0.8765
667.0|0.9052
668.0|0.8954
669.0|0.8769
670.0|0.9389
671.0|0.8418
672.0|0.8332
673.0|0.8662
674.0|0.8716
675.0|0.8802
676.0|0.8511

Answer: 1.84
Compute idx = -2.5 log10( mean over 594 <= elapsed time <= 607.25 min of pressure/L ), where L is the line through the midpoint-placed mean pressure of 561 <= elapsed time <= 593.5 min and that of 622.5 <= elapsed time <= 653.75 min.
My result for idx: -0.19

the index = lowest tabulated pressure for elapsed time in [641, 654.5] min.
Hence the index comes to 0.9193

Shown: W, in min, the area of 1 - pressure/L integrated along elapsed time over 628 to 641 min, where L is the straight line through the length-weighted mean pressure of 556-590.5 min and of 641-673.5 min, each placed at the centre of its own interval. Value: -3.2 min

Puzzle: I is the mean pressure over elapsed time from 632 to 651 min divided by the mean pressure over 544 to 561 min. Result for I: 1.34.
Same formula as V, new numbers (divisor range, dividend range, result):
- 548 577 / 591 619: 1.59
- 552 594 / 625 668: 1.26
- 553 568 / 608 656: 1.76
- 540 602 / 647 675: 1.06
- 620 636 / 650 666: 0.79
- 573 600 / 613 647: 1.10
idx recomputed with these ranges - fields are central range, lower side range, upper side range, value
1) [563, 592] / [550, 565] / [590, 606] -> 0.04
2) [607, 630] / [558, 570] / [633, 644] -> -0.24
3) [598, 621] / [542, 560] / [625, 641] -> -0.08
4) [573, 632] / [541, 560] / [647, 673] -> -0.25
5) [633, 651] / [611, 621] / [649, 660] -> -0.02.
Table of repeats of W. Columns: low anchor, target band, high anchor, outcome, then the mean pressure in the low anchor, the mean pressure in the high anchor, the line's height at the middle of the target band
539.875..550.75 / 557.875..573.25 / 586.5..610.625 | 5.5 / 0.899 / 1.08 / 0.967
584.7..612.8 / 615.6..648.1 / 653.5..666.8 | -3.4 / 1.08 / 0.892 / 0.977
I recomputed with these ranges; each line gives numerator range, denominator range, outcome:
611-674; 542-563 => 1.36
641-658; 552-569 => 1.54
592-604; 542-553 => 1.26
